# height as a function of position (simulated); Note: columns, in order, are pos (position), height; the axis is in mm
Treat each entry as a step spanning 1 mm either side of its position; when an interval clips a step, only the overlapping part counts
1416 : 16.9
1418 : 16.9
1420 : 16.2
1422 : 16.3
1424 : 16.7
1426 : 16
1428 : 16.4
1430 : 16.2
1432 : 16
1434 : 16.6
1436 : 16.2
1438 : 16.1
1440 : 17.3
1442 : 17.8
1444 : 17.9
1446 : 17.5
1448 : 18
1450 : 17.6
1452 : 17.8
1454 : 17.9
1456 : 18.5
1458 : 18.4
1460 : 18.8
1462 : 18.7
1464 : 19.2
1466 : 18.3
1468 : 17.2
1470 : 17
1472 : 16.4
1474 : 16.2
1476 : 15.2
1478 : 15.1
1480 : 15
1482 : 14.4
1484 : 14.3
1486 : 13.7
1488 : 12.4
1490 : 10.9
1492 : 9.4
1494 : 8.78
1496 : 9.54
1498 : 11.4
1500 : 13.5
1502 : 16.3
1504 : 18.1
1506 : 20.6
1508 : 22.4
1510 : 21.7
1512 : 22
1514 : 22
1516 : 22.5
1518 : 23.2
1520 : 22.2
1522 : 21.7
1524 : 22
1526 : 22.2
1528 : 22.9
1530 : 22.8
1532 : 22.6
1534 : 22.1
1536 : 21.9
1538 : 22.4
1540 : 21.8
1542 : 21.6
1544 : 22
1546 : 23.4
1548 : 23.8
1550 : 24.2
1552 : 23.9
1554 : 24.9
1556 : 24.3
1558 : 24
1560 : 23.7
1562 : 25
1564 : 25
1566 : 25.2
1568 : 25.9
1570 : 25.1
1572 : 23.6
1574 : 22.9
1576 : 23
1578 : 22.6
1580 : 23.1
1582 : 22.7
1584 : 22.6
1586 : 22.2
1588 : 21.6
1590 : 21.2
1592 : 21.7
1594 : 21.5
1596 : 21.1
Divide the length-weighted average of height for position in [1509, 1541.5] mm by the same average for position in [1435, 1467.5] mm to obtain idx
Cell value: 1.2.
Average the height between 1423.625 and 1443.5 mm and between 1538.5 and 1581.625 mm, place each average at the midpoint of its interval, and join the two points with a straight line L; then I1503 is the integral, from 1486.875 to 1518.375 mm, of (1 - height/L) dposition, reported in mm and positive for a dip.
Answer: 6.4 mm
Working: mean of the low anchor 16.6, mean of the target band 16.4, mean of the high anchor 23.7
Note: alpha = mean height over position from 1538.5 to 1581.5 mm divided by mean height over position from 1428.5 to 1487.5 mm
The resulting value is 1.4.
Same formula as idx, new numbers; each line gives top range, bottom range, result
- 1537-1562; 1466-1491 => 1.56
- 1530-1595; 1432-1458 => 1.33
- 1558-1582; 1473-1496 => 1.84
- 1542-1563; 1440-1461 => 1.32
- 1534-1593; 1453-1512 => 1.46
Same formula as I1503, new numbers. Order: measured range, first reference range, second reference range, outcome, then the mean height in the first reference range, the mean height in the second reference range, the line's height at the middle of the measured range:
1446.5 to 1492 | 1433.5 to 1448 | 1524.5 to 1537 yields 5.87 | 17.1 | 22.4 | 18.8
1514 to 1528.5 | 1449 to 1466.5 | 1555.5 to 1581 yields -0.46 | 18.4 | 24.1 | 21.7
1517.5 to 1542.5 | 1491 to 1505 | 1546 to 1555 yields -3.67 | 12.4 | 24.1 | 19.6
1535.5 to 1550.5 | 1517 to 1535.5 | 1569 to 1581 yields 0.08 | 22.4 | 23.4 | 22.7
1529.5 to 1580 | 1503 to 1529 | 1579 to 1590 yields -3.21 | 21.8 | 22.3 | 22.1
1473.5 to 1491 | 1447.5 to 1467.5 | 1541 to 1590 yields 4.85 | 18.3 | 23.5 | 19.5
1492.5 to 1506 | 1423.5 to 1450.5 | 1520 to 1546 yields 4.65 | 16.9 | 22.2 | 20.3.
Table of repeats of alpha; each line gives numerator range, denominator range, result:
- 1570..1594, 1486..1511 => 1.55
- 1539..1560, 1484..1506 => 1.82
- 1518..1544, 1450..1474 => 1.24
